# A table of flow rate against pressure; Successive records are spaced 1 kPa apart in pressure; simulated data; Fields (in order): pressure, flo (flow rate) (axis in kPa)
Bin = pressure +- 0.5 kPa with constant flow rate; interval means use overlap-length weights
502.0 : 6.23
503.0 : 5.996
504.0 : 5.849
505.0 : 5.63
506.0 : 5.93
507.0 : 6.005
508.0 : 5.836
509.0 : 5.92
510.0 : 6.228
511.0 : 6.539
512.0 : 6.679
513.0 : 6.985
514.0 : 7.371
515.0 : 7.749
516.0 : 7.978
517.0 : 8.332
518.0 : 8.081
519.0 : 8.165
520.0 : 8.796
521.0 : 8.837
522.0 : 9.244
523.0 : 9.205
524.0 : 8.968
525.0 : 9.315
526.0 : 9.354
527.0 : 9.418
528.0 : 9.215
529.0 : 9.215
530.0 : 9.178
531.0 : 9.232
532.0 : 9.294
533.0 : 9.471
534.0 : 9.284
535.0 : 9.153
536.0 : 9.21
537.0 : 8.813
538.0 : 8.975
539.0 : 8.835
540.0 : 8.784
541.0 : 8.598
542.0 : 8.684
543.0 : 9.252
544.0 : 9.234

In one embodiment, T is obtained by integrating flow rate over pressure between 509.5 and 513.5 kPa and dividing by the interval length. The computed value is 6.61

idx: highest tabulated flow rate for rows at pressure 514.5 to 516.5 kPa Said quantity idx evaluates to 7.978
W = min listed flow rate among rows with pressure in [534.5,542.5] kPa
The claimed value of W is 8.598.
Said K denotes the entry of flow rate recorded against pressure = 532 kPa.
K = 9.294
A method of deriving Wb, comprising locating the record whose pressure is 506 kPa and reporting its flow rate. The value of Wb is 5.93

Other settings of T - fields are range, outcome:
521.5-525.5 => 9.18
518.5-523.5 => 8.85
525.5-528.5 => 9.33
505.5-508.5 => 5.92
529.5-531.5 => 9.21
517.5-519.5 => 8.12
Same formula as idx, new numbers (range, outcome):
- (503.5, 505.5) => 5.849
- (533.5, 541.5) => 9.284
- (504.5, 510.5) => 6.228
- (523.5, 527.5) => 9.418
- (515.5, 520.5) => 8.796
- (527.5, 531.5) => 9.232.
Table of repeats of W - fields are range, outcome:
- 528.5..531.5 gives 9.178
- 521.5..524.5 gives 8.968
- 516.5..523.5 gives 8.081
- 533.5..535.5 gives 9.153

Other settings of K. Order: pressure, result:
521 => 8.837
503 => 5.996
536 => 9.21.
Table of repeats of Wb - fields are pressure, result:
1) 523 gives 9.205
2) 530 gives 9.178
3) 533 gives 9.471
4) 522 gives 9.244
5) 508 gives 5.836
